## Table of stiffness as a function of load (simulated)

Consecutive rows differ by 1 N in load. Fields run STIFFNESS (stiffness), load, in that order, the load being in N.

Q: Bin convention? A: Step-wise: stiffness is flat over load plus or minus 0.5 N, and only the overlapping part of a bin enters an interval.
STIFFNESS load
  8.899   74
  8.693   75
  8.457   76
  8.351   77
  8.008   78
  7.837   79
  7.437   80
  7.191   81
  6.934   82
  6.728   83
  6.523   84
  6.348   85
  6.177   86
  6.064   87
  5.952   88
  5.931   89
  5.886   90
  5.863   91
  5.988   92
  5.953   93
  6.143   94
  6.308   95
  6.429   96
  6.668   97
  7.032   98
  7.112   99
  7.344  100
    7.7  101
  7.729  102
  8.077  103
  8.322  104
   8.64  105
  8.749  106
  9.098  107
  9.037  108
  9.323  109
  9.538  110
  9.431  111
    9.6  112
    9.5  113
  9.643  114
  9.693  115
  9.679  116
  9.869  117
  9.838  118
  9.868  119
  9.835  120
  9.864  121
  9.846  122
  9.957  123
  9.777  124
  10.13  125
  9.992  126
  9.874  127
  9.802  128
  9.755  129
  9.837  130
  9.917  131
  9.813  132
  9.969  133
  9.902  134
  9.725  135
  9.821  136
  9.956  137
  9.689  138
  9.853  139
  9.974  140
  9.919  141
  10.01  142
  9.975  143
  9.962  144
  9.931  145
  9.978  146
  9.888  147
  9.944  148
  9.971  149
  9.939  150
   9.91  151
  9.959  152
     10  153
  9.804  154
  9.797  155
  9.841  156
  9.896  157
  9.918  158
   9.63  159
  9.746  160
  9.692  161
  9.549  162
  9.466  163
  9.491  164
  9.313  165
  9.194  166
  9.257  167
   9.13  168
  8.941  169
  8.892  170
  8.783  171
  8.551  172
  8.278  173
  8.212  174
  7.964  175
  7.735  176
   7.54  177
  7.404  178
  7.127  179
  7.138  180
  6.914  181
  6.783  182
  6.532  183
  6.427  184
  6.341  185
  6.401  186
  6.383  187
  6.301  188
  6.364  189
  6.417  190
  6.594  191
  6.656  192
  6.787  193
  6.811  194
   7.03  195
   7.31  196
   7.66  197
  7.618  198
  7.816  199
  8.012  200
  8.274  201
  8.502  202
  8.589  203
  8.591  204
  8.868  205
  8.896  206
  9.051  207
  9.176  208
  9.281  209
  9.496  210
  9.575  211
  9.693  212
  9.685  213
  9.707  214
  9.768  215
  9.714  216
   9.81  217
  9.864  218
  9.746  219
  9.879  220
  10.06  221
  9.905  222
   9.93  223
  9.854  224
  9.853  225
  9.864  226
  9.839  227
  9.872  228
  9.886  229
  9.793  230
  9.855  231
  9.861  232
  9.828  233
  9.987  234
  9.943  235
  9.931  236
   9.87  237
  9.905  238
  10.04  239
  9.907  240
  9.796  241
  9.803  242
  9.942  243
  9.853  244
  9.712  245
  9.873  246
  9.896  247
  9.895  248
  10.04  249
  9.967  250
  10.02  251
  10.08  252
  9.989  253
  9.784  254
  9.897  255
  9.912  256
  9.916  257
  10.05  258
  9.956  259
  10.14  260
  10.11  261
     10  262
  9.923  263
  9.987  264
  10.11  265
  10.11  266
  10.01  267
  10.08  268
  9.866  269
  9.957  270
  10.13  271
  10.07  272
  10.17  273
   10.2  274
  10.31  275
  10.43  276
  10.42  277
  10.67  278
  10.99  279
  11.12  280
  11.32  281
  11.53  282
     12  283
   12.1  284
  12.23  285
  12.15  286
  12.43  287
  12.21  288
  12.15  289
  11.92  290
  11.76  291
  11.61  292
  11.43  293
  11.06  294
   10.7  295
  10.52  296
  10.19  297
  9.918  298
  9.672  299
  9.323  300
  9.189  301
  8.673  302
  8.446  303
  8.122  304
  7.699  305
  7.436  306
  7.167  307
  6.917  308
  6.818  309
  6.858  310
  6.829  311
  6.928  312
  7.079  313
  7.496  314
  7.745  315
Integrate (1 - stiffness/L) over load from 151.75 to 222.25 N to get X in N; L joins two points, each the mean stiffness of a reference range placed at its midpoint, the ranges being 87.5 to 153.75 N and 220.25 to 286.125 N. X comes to 8.0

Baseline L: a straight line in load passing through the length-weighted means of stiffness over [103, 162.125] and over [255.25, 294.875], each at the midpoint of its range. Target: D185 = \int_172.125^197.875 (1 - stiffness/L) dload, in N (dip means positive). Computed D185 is 7.83 N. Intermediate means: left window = 9.72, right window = 10.8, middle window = 7.04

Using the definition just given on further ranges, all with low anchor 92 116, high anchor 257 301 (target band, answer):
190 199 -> 2.3 N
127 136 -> -1.4 N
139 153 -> -1.9 N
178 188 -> 2.8 N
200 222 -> 0.8 N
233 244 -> 0.2 N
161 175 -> 0.1 N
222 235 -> 0.1 N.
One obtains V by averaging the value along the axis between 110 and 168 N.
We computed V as 9.79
